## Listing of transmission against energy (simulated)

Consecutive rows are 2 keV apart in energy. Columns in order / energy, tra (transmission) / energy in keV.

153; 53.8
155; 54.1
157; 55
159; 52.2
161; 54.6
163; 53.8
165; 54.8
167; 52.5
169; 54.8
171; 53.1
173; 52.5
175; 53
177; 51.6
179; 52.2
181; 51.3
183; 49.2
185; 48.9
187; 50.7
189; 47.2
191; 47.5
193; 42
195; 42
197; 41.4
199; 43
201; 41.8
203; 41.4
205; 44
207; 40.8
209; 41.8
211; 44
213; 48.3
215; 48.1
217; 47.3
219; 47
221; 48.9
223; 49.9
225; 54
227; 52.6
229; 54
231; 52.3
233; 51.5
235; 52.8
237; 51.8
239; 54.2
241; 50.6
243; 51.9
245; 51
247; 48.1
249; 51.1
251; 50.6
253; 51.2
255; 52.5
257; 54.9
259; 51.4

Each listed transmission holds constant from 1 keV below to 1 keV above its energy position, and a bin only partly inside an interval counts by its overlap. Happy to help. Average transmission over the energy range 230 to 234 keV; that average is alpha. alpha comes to 51.9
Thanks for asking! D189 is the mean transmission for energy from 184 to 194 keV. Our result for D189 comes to 47.3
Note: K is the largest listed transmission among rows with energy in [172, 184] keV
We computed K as 53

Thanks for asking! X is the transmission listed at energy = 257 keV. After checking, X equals 54.9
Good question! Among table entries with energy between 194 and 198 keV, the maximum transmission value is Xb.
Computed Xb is 42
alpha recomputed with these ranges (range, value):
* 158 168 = 53.6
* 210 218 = 46.9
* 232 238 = 52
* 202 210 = 42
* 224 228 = 53.3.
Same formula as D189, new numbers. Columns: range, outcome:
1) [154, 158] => 54.5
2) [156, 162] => 53.9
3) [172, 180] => 52.3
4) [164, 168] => 53.6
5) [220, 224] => 49.4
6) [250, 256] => 51.4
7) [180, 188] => 50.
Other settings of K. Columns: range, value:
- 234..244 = 54.2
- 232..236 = 52.8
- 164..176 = 54.8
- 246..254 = 51.2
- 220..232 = 54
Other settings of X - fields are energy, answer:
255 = 52.5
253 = 51.2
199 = 43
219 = 47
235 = 52.8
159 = 52.2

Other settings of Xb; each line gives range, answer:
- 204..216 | 48.3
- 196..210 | 44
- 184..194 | 50.7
